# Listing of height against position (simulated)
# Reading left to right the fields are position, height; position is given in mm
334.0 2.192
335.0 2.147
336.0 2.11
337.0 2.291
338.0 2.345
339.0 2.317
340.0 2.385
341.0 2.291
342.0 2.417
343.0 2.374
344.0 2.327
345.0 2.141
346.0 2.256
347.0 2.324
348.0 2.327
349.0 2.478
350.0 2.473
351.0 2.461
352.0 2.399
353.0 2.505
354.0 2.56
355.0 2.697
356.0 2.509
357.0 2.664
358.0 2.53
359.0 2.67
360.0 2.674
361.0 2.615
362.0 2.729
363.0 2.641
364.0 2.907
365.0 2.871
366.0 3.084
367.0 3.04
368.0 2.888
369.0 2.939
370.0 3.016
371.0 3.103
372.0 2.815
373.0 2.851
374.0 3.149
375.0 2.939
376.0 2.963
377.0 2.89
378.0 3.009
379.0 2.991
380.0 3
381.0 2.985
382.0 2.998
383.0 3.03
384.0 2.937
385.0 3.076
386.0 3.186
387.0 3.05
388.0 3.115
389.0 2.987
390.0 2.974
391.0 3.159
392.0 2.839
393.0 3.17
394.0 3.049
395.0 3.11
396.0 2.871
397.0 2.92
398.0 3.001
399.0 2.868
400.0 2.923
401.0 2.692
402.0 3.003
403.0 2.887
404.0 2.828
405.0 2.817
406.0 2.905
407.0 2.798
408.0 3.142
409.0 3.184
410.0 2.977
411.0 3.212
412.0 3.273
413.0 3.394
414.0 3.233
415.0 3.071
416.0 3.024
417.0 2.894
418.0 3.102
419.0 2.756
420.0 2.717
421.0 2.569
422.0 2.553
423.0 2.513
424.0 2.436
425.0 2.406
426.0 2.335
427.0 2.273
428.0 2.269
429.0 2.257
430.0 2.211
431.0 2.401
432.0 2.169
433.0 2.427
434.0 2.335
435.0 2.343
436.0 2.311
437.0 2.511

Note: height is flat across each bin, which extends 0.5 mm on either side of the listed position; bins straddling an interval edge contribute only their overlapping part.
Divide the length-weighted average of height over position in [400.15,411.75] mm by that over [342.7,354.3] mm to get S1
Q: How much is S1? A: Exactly 1.24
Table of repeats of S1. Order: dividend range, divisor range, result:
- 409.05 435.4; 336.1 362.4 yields 1.09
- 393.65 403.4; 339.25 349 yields 1.26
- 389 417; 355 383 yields 1.05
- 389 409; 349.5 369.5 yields 1.10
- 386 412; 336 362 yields 1.22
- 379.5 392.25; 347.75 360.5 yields 1.19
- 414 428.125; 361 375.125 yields 0.92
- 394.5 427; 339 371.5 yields 1.11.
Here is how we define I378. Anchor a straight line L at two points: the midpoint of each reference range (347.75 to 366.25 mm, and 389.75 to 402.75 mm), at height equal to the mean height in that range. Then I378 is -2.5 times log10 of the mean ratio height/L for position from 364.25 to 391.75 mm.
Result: -0.07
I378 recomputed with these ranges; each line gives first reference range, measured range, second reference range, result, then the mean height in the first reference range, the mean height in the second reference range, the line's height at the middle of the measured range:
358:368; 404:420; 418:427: -0.17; 2.79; 2.55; 2.6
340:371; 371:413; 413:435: -0.16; 2.6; 2.58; 2.59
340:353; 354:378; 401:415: -0.10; 2.36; 3.04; 2.58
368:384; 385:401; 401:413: -0.01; 2.97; 3.01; 2.99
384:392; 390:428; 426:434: -0.08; 3.05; 2.29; 2.67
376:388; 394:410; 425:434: -0.09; 3.02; 2.3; 2.72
